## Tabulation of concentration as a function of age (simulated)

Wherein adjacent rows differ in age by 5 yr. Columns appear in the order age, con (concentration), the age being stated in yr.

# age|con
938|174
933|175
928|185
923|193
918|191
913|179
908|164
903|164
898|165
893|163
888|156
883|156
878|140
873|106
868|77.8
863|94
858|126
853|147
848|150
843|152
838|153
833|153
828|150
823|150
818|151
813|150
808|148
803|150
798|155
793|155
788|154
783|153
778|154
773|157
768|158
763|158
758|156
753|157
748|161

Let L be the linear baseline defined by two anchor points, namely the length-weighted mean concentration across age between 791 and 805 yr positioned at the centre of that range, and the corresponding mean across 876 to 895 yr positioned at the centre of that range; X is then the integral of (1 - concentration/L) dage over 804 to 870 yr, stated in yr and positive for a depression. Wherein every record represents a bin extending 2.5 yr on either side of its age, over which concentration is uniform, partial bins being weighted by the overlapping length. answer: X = 6.1 yr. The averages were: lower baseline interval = 153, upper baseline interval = 154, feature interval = 139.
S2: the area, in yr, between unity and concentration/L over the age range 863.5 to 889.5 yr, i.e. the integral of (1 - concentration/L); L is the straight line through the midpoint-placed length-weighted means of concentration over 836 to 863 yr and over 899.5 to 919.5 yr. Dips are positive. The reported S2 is 5.4 yr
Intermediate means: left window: 141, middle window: 124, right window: 173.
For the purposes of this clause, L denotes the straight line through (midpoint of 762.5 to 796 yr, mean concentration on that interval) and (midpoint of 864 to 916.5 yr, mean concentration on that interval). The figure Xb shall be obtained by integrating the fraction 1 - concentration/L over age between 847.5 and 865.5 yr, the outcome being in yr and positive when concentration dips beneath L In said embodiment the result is 2.7 yr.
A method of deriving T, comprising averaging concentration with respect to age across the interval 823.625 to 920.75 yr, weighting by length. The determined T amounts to 147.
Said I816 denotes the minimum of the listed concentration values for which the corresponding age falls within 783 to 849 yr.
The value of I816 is 148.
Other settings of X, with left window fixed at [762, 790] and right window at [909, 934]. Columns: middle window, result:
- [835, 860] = 3.4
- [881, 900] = 1.9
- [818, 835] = 1.5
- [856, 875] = 8.0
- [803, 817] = 1.1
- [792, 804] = 0.5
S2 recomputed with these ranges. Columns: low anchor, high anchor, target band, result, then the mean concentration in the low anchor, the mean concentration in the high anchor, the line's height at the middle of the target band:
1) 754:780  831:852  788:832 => 0.69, 157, 152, 154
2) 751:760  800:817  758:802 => -0.58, 156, 150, 153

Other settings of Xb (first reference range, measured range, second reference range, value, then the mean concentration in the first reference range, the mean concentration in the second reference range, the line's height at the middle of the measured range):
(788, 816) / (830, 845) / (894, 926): 0.7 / 152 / 176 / 160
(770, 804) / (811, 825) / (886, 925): 0.7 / 154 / 172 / 159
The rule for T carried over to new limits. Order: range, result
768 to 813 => 153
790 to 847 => 152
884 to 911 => 162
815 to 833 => 151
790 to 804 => 154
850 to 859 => 139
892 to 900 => 164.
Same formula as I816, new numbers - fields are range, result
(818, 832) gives 150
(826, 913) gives 77.8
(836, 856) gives 147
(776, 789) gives 153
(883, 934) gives 156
